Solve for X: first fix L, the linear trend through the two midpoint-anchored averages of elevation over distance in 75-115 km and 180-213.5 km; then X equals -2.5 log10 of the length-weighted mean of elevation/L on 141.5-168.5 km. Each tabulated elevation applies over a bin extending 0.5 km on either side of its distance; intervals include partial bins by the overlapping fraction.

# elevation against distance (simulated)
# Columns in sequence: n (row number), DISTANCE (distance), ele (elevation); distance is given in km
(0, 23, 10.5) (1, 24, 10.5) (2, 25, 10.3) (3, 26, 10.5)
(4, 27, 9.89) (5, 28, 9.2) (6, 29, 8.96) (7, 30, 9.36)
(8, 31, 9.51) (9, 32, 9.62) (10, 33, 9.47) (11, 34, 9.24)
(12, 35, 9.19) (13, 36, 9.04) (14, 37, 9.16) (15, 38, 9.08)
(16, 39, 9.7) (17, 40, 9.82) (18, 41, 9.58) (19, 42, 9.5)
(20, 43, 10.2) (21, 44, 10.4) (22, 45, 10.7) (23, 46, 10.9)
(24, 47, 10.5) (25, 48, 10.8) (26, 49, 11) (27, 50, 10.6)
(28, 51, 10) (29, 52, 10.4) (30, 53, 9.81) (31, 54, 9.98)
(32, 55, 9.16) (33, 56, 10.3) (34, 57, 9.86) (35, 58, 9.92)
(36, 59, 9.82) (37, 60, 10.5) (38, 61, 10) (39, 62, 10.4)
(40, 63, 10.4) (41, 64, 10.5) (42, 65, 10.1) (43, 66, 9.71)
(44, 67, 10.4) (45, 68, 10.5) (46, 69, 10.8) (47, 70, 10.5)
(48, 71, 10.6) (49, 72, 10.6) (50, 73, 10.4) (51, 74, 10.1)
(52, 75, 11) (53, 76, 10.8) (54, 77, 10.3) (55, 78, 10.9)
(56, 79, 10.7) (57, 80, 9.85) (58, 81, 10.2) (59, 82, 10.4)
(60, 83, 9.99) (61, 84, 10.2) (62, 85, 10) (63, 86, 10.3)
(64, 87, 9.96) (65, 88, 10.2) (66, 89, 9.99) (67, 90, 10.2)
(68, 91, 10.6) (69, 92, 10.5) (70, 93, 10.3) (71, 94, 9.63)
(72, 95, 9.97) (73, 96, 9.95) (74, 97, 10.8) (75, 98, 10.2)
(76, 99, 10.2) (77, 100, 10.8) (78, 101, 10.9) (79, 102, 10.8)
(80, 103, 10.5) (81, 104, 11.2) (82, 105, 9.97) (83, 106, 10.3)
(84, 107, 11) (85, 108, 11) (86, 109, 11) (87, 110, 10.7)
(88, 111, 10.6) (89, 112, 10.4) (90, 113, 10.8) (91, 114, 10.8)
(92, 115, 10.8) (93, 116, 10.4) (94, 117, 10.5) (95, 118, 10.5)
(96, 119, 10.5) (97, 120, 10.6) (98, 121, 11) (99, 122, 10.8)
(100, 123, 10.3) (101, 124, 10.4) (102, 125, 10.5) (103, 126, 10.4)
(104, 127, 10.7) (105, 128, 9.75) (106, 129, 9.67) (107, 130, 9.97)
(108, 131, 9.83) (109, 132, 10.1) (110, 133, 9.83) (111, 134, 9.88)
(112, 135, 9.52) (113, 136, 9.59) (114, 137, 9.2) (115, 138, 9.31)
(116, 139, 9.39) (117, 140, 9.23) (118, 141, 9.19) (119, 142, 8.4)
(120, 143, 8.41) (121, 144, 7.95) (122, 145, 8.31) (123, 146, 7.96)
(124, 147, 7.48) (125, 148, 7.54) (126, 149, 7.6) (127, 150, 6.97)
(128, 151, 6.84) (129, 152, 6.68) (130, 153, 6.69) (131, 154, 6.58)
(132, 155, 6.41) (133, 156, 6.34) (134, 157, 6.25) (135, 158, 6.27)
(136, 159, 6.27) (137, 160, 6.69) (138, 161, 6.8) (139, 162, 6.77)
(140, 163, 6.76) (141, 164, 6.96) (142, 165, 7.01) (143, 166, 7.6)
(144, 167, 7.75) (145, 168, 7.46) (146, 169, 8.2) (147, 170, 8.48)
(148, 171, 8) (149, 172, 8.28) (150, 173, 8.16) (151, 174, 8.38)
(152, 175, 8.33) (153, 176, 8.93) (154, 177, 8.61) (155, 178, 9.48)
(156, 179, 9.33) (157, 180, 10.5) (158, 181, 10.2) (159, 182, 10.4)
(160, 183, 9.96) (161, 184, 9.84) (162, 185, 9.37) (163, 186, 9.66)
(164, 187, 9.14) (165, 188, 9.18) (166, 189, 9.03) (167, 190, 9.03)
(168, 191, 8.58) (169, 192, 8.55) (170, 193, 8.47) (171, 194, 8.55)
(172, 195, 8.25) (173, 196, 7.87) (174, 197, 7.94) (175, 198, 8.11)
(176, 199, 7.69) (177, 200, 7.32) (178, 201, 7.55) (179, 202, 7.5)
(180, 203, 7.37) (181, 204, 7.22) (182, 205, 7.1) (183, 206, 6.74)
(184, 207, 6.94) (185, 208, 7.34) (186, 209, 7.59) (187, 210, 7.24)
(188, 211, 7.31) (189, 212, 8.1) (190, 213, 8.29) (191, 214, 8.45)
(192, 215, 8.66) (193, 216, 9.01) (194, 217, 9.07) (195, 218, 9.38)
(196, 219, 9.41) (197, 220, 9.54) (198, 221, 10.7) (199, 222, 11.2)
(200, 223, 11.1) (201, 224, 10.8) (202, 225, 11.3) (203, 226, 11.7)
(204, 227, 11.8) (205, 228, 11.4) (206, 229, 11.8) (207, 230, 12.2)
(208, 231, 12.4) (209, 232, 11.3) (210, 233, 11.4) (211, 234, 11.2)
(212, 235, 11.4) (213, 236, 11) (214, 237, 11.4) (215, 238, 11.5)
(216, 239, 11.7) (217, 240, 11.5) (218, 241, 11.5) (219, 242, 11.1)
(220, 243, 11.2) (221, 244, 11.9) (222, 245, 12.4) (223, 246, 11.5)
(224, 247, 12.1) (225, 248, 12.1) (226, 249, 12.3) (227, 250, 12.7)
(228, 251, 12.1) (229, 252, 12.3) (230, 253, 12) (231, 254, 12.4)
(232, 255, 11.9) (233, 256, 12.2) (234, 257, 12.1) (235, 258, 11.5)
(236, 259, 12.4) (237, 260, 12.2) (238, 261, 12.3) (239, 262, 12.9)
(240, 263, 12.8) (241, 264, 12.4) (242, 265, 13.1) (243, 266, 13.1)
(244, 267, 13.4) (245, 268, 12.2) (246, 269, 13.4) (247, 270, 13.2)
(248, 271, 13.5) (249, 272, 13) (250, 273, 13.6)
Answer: 0.27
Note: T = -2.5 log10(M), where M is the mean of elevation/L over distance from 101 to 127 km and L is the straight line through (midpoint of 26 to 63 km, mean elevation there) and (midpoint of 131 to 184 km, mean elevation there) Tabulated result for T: -0.202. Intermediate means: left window 9.89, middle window 10.6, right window 8.17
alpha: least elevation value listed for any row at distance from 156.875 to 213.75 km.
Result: 6.25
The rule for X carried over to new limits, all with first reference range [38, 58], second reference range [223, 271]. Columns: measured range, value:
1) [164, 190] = 0.28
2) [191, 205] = 0.42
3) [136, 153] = 0.33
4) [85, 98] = 0.04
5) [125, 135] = 0.09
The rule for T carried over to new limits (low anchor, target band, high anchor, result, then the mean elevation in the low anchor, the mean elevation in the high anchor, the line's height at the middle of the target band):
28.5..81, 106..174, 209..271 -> 0.201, 10.1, 11.3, 10.7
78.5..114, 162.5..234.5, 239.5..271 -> 0.283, 10.4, 12.3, 11.6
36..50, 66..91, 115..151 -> -0.056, 10.1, 9.46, 9.84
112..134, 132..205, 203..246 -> 0.243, 10.4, 10.1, 10.2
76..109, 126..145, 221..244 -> 0.137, 10.4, 11.4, 10.7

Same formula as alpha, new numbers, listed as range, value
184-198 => 7.87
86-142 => 8.4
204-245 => 6.74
